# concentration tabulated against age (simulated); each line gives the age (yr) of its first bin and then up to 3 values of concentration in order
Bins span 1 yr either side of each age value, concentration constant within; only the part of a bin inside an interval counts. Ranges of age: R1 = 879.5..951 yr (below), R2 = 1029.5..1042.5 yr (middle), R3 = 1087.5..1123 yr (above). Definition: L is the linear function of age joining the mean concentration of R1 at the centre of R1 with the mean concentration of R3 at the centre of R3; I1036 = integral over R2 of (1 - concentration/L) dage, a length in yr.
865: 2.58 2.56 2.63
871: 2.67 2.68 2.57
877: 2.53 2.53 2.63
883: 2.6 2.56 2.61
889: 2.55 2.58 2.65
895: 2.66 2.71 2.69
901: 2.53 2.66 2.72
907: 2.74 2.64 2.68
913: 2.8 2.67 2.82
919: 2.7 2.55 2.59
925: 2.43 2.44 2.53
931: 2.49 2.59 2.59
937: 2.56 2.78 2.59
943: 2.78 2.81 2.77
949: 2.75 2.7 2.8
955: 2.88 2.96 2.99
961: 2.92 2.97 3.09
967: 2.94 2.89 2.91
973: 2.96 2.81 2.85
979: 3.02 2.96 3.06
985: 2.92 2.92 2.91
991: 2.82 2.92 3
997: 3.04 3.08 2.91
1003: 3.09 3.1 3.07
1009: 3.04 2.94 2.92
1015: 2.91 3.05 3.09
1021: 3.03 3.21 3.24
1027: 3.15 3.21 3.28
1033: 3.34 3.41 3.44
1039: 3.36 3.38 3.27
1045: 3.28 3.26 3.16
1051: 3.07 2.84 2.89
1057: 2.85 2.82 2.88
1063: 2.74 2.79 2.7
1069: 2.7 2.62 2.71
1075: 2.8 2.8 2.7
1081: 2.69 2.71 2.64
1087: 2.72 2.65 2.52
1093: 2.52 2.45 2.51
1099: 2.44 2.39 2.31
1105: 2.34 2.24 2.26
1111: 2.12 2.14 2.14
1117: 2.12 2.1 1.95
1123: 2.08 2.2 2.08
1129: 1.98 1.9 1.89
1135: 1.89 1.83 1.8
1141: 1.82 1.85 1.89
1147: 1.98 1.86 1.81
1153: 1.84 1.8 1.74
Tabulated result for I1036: -5.0 yr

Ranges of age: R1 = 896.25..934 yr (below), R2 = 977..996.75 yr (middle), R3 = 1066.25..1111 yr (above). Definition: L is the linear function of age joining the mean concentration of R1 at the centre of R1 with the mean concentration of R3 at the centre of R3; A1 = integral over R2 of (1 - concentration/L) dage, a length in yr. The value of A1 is -2.6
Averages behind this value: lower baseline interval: 2.63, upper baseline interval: 2.55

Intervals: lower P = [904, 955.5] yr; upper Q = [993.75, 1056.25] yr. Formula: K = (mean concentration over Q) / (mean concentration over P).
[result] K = 1.2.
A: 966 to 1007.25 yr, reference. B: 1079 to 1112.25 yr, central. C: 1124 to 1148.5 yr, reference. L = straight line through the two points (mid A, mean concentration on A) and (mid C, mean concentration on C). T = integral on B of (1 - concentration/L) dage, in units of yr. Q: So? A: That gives -4.0 yr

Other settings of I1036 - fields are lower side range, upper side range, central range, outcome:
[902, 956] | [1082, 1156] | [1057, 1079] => -4.5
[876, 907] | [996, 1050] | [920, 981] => 2.0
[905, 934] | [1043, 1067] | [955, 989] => -2.4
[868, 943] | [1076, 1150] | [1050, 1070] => -4.3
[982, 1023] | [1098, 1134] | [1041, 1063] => -3.4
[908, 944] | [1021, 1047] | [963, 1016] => 0.8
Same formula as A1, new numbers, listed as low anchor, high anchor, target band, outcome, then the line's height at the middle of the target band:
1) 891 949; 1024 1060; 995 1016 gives 0.1 yr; 3.02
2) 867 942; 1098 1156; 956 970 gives -2.8 yr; 2.47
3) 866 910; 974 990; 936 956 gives 0.5 yr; 2.81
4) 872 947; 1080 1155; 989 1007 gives -4.1 yr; 2.44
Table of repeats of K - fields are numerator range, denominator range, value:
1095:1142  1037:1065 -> 0.69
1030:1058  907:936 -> 1.23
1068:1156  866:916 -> 0.85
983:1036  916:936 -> 1.19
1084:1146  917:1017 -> 0.77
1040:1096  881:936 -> 1.08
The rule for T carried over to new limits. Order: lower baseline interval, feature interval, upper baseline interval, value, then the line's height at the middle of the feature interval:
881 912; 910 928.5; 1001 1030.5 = 0.63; 2.72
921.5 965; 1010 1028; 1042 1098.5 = -1.94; 2.76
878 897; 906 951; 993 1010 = 1.73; 2.76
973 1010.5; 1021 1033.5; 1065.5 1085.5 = -1.56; 2.86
